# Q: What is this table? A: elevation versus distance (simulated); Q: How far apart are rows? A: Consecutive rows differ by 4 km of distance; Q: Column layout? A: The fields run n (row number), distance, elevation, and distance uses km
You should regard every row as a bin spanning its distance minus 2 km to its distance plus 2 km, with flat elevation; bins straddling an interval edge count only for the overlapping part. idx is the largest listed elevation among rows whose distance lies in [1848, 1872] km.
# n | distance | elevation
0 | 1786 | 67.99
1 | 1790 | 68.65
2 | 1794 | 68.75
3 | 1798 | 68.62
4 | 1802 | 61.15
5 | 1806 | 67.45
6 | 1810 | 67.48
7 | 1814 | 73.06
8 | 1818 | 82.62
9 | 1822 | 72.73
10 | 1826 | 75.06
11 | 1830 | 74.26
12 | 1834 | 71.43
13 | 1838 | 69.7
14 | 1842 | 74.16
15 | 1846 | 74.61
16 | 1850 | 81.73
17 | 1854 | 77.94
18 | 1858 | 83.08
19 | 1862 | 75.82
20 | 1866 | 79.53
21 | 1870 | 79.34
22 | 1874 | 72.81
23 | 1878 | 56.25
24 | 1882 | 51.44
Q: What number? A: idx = 83.08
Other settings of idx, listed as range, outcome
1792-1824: 82.62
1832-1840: 71.43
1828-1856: 81.73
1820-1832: 75.06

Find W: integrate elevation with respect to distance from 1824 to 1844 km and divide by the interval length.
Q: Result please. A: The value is 72.9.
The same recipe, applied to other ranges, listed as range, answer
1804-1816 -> 69.3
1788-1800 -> 68.7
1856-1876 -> 78.1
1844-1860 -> 79.3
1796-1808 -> 65.7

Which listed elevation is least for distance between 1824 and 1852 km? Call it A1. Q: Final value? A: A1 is 69.7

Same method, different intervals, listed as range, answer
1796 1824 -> 61.15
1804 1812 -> 67.45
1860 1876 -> 72.81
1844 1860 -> 74.61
